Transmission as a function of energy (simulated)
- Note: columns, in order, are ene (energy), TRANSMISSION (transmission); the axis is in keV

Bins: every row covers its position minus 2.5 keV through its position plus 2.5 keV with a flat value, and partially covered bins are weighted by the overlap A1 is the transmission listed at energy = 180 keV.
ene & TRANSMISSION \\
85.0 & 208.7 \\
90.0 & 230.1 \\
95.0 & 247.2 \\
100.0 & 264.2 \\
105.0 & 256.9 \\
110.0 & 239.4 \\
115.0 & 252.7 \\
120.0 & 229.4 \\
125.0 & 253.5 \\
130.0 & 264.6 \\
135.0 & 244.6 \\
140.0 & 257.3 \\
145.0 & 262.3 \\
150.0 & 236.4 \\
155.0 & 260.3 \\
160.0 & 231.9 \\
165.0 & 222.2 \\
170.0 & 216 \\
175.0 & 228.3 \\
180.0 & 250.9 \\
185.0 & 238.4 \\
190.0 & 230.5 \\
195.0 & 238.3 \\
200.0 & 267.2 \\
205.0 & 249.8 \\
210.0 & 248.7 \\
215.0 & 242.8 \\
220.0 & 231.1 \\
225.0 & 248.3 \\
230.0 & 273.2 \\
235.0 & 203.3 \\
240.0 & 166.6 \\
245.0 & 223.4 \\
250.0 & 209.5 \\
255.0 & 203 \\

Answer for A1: 250.9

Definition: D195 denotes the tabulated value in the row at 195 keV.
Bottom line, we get 238.3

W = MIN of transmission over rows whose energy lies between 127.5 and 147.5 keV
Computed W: 244.6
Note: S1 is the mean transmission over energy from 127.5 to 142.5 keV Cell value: 256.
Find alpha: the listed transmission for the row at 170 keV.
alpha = 216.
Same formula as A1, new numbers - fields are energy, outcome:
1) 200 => 267.2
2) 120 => 229.4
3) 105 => 256.9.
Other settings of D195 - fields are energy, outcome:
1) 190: 230.5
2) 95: 247.2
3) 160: 231.9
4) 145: 262.3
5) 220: 231.1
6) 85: 208.7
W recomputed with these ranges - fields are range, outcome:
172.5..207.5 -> 228.3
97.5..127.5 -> 229.4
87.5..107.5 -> 230.1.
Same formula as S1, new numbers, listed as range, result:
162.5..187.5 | 231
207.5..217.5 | 246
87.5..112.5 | 248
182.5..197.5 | 236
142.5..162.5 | 248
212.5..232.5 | 249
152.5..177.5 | 232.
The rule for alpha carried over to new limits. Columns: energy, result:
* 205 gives 249.8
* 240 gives 166.6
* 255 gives 203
